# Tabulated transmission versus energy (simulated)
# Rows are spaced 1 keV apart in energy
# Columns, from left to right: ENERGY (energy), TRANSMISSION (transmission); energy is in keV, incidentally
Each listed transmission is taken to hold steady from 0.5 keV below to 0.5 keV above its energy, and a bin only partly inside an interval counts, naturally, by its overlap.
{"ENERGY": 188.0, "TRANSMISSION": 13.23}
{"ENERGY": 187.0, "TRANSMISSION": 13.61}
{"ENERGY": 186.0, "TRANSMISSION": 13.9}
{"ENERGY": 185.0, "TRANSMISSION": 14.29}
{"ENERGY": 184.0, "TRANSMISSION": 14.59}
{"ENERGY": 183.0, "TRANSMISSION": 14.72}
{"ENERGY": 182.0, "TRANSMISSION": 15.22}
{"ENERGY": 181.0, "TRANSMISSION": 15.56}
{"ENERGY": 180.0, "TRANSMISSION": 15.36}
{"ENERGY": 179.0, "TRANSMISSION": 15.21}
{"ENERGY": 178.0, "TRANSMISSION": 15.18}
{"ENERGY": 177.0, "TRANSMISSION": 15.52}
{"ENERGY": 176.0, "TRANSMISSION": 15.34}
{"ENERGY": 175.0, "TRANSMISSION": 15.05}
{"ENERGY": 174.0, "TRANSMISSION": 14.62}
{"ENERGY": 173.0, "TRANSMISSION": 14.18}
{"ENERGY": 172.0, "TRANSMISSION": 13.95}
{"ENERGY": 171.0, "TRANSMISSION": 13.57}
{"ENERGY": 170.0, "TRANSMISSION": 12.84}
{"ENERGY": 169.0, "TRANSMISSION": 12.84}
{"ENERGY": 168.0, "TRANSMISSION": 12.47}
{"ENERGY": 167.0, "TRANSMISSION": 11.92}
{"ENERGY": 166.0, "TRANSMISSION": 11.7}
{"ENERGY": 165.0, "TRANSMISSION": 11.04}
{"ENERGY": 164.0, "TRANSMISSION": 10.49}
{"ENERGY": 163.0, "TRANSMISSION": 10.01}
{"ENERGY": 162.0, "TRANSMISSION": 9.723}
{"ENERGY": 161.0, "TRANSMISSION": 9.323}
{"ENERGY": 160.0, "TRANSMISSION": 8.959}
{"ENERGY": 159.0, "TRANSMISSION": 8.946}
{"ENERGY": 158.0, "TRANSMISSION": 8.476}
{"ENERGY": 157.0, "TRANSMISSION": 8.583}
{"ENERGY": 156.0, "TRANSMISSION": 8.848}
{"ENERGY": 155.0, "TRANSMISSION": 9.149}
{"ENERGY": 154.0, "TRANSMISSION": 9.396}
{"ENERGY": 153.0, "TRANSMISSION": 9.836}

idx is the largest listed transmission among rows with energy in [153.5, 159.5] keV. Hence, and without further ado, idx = 9.396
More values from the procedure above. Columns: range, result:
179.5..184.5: 15.56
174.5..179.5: 15.52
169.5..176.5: 15.34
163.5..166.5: 11.7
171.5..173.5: 14.18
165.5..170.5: 12.84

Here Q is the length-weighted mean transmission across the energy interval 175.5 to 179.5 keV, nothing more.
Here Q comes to 15.3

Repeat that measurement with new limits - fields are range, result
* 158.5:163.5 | 9.39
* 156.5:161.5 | 8.86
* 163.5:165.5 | 10.8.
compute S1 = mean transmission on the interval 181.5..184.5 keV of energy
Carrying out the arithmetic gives 14.8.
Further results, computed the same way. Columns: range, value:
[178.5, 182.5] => 15.3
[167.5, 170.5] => 12.7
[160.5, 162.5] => 9.52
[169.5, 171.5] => 13.2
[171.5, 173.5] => 14.1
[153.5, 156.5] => 9.13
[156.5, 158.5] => 8.53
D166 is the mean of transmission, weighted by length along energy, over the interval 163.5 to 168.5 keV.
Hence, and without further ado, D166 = 11.5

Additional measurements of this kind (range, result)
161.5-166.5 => 10.6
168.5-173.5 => 13.5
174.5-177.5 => 15.3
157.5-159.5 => 8.71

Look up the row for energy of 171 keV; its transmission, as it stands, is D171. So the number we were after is 13.57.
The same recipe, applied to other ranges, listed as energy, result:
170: 12.84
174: 14.62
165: 11.04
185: 14.29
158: 8.476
